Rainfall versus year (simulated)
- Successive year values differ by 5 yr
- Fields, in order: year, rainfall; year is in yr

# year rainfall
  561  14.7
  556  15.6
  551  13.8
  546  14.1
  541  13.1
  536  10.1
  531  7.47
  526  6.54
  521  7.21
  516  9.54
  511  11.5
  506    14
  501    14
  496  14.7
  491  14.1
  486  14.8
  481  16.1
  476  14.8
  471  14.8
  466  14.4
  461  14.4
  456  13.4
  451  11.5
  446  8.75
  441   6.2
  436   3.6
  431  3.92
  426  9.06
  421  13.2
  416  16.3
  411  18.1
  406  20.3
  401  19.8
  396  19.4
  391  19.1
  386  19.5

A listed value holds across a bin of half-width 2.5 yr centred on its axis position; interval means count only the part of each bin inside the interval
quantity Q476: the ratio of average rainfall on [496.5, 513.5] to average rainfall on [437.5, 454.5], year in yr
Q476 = 1.5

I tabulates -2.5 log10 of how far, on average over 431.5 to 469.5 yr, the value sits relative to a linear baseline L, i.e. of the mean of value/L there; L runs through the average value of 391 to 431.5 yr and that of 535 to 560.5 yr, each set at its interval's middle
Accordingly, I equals 0.44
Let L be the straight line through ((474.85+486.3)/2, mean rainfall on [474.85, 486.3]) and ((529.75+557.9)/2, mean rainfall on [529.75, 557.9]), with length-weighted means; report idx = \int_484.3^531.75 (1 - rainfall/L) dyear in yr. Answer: 9.3 yr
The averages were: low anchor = 15.4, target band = 11.5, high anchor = 12.5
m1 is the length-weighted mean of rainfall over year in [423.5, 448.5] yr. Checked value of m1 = 6.31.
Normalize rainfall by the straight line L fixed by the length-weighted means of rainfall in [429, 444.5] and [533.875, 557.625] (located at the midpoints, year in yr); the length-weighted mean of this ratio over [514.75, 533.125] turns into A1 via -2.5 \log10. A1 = 0.46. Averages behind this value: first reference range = 4.86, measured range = 7.57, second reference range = 13.3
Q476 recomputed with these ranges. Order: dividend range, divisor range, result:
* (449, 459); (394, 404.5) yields 0.64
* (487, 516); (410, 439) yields 1.31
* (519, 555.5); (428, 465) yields 1.18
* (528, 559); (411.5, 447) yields 1.33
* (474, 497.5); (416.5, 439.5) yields 1.83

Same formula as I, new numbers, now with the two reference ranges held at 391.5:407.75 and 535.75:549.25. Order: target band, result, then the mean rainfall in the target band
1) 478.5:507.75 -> 0.05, 14.6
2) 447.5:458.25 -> 0.38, 12.1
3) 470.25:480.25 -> 0.08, 15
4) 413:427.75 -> 0.38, 13.2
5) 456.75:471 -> 0.16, 14.3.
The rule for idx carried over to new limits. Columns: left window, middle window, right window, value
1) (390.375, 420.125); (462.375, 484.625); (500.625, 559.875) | -0.6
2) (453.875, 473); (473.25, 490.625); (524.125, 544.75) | -2.7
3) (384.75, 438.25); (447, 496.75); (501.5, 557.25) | -4.9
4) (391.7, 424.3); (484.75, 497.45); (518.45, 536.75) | -4.5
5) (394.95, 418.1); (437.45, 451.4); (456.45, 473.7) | 6.9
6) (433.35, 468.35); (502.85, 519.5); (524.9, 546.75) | -2.1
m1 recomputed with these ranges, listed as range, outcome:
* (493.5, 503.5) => 14.3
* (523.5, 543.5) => 9.3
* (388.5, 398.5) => 19.2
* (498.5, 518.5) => 12.3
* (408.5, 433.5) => 12.1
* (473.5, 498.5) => 14.9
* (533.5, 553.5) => 12.8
